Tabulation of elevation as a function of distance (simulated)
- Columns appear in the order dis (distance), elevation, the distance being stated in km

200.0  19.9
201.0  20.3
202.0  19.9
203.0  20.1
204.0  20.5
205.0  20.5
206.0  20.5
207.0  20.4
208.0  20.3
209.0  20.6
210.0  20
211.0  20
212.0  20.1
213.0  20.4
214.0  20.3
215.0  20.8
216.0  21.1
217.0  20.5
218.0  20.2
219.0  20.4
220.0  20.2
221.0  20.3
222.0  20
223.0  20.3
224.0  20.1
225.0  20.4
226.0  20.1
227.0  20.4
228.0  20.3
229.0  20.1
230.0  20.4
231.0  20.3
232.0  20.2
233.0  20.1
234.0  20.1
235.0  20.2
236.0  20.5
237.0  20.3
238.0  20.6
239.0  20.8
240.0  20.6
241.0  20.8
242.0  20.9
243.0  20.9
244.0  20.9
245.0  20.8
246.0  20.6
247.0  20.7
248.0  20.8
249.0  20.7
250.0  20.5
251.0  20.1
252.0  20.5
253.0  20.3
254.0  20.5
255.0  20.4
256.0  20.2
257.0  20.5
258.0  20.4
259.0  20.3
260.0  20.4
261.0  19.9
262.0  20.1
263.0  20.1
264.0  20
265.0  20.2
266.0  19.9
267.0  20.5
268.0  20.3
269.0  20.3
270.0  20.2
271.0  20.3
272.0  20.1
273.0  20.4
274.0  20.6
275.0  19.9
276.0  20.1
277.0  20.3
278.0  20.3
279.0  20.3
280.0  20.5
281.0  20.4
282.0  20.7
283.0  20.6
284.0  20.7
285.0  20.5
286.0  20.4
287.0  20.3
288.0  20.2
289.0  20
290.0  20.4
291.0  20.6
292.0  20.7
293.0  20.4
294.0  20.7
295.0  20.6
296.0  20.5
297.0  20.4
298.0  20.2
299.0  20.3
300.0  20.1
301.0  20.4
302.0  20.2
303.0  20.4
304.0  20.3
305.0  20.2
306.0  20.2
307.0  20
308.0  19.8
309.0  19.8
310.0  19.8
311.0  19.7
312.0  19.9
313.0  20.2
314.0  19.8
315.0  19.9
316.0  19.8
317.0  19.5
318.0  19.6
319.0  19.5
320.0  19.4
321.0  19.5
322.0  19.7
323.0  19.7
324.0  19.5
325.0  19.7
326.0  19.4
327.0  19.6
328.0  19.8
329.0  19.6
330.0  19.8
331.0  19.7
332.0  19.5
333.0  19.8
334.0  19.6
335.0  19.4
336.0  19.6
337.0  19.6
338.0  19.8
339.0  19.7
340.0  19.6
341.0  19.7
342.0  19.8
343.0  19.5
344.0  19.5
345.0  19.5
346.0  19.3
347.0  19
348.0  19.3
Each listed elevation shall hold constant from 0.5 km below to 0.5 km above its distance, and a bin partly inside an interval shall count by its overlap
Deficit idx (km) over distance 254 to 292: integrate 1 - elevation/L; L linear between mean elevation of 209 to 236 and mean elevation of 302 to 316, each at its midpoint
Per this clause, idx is -0.4 km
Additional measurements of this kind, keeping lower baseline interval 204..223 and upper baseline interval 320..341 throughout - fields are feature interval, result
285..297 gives -0.3 km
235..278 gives -0.7 km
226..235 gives 0.0 km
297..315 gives -0.3 km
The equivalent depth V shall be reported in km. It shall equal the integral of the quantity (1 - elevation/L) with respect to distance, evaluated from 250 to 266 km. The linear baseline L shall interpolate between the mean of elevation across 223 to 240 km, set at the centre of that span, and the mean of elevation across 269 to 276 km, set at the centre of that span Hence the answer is 0.0 km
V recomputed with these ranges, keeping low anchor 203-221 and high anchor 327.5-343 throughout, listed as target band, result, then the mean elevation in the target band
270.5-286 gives -0.30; 20.4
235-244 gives -0.19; 20.7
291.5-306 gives -0.37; 20.4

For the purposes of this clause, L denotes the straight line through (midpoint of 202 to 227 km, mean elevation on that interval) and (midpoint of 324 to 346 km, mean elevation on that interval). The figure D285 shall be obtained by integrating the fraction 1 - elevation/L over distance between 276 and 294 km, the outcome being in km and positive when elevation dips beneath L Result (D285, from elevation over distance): -0.46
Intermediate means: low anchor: 20.3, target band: 20.4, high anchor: 19.6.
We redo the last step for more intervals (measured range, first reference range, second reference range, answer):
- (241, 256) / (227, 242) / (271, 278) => -0.2 km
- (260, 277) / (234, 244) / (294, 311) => 0.2 km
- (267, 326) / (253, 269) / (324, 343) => -0.6 km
